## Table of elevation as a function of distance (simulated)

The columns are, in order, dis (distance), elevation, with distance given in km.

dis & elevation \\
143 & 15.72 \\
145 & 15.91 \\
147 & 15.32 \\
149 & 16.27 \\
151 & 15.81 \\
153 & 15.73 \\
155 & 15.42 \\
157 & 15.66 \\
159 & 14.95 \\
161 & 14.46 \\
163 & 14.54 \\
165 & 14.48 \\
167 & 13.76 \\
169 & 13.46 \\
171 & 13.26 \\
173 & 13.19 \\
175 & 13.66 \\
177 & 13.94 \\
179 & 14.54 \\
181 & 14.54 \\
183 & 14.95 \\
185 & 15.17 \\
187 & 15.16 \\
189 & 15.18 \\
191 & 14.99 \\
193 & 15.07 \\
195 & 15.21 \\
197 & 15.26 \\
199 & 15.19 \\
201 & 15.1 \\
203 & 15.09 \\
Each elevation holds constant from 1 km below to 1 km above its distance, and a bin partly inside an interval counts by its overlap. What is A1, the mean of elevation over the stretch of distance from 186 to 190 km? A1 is 15.2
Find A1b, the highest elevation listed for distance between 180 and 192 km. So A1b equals 15.18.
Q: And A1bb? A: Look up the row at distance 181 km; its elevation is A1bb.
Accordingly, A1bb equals 14.54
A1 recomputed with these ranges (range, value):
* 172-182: 14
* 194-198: 15.2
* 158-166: 14.6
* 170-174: 13.2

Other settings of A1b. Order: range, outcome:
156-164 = 15.66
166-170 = 13.76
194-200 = 15.26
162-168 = 14.54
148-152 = 16.27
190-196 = 15.21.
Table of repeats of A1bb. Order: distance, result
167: 13.76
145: 15.91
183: 14.95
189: 15.18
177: 13.94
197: 15.26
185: 15.17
